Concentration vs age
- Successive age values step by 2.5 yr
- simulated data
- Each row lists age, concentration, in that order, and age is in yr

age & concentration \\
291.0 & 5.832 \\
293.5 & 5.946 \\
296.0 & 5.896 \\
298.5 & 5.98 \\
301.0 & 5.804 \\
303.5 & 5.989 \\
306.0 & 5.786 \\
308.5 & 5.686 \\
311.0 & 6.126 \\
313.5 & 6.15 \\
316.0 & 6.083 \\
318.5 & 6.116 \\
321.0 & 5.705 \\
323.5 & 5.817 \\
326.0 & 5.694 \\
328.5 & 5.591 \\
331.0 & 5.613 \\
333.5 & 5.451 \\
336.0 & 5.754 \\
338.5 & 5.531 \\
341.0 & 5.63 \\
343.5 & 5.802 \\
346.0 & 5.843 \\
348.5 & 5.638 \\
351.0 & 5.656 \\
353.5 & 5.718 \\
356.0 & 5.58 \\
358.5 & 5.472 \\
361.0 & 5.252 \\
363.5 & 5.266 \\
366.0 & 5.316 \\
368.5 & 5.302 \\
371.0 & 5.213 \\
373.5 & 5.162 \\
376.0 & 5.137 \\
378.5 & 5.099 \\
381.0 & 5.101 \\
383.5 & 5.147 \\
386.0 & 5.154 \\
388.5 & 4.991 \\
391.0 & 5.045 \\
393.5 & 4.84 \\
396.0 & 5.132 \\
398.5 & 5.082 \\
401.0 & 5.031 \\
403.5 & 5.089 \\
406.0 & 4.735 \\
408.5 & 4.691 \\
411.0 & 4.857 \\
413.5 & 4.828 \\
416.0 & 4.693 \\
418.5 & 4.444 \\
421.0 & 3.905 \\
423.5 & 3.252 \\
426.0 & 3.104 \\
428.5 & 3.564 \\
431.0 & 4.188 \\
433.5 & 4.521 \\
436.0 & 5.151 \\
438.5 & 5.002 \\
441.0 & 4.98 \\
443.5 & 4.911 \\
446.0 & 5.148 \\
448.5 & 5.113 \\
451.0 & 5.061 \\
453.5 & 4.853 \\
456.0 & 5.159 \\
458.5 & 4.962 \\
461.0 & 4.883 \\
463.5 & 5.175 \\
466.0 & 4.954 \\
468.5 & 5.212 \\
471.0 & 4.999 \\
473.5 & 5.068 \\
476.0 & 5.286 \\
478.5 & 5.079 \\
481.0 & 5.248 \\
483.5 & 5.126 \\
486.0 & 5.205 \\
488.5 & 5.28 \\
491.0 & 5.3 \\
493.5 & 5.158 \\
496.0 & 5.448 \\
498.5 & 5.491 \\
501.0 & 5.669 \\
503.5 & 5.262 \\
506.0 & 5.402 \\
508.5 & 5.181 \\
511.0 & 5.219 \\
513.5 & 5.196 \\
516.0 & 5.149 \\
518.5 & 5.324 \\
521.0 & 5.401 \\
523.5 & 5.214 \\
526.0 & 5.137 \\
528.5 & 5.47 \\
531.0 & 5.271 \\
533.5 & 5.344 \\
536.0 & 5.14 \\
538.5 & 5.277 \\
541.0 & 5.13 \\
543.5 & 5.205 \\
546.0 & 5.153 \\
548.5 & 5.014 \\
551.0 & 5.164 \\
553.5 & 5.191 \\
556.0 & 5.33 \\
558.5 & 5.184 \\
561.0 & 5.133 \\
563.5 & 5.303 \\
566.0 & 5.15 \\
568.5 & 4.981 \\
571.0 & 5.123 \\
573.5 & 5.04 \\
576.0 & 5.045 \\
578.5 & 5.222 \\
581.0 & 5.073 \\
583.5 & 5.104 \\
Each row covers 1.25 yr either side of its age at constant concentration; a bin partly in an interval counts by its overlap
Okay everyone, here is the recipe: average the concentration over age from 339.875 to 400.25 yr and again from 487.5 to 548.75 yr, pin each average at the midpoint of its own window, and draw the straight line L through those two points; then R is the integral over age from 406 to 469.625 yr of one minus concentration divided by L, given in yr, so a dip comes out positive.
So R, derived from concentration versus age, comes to 7.59 yr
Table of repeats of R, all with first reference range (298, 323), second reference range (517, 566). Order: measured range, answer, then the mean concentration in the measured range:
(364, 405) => 4.27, 5.12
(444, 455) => 0.95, 5.04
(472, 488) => 0.73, 5.17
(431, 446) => 1.82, 4.87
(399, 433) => 7.62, 4.36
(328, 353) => 0.81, 5.65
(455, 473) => 1.38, 5.05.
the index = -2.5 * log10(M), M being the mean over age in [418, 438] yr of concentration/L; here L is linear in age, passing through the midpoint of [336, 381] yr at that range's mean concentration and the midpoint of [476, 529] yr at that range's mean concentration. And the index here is 0.31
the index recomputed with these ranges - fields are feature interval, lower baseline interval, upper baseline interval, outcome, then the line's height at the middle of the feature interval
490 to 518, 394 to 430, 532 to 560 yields -0.074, 4.97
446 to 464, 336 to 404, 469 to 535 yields 0.053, 5.28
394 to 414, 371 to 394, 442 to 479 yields 0.033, 5.08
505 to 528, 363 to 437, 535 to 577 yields -0.042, 5.05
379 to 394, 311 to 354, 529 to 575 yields 0.114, 5.62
